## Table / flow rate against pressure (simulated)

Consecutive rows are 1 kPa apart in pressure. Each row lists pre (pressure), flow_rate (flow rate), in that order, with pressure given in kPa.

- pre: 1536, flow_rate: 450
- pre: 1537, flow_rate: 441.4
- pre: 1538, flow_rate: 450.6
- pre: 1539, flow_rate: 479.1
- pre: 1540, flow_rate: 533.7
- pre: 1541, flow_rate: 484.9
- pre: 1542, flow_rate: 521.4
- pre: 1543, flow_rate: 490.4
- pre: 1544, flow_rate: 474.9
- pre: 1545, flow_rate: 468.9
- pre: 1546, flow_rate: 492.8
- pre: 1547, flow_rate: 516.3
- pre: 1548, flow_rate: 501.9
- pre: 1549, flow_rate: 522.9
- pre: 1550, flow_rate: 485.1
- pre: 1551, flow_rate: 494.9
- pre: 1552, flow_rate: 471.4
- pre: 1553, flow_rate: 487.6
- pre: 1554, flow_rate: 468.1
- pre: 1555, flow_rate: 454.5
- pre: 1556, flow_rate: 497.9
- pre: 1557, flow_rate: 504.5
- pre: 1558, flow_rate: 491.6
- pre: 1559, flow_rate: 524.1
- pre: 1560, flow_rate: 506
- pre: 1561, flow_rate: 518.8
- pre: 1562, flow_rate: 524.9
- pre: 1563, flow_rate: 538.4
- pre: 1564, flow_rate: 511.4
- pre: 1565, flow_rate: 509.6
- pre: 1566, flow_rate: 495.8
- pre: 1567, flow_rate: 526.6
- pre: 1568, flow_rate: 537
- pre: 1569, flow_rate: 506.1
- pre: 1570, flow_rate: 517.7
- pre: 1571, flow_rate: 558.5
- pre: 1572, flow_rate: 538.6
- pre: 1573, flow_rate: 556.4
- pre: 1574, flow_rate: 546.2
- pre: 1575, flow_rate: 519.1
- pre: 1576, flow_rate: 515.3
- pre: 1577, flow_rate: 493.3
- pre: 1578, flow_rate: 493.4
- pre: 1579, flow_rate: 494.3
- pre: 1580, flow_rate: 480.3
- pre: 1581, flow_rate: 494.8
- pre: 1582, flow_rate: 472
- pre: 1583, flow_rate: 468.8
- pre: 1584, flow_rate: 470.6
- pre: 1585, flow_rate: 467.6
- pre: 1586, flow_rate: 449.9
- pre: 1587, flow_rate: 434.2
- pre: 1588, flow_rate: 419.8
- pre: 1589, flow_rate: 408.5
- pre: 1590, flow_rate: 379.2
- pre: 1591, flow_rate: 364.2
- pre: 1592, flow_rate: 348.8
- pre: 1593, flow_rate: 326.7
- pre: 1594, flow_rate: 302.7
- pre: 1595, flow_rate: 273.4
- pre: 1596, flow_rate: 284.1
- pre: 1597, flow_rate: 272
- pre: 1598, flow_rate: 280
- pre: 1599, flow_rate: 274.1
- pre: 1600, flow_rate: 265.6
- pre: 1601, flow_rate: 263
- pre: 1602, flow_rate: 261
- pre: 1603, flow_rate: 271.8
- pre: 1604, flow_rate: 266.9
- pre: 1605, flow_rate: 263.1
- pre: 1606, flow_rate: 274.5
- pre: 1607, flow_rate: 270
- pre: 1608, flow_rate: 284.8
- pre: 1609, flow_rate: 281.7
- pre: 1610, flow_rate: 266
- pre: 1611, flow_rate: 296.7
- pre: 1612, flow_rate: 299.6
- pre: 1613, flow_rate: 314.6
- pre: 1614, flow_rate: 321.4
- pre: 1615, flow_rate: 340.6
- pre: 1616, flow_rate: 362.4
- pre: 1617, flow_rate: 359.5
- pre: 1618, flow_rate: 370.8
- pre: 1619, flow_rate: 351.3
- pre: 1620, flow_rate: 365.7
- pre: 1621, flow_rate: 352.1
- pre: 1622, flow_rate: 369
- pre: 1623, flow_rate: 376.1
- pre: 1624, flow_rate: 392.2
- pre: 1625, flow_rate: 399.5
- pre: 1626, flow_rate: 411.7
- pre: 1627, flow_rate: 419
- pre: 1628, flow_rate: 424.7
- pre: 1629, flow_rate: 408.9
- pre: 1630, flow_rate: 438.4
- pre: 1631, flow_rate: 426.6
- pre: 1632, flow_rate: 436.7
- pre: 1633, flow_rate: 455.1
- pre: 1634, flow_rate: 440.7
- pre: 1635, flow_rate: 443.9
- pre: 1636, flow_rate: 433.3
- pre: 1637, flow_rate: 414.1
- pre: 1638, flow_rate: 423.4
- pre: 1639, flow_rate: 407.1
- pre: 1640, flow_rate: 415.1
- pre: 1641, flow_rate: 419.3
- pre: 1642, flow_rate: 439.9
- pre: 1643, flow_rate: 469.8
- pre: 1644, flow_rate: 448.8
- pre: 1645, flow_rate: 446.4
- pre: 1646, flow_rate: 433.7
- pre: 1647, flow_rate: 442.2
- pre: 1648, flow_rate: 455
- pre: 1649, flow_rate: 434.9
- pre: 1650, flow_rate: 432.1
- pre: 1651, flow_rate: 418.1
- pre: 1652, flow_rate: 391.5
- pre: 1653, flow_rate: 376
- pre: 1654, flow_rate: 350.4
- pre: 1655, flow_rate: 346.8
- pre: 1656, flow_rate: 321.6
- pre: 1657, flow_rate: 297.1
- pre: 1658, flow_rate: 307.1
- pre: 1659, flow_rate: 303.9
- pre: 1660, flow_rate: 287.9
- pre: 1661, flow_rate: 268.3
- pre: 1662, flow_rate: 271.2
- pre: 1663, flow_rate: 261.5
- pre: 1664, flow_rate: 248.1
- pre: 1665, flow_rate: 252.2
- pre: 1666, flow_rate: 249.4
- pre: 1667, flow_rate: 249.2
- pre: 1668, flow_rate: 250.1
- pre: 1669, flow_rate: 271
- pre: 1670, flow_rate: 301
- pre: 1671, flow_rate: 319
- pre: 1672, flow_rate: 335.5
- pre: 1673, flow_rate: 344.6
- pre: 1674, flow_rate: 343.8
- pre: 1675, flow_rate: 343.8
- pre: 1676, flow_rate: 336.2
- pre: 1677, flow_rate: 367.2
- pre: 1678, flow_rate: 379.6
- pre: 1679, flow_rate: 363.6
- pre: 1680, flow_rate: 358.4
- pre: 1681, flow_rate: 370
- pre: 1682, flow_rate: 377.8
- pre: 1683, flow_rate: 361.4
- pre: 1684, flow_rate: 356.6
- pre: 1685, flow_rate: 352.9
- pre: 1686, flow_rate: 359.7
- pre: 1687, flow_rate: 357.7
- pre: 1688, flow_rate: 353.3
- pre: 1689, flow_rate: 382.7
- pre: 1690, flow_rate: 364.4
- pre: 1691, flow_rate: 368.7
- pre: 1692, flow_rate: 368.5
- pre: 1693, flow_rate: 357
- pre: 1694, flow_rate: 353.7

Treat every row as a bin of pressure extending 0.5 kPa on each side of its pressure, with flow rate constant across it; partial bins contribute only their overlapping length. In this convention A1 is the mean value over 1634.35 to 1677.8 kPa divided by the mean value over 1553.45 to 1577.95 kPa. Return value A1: 0.70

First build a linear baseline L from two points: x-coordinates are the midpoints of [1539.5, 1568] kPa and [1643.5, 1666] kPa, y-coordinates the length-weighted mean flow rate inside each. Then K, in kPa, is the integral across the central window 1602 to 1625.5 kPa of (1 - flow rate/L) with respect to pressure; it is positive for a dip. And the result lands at 5.1 kPa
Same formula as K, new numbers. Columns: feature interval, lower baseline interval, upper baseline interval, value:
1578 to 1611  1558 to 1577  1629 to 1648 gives 9.6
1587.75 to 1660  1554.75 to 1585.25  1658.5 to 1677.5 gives 3.7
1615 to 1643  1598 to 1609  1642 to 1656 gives -4.3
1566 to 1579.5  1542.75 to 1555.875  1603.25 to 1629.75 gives -2.7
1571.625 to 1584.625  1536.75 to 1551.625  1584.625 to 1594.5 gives -2.7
